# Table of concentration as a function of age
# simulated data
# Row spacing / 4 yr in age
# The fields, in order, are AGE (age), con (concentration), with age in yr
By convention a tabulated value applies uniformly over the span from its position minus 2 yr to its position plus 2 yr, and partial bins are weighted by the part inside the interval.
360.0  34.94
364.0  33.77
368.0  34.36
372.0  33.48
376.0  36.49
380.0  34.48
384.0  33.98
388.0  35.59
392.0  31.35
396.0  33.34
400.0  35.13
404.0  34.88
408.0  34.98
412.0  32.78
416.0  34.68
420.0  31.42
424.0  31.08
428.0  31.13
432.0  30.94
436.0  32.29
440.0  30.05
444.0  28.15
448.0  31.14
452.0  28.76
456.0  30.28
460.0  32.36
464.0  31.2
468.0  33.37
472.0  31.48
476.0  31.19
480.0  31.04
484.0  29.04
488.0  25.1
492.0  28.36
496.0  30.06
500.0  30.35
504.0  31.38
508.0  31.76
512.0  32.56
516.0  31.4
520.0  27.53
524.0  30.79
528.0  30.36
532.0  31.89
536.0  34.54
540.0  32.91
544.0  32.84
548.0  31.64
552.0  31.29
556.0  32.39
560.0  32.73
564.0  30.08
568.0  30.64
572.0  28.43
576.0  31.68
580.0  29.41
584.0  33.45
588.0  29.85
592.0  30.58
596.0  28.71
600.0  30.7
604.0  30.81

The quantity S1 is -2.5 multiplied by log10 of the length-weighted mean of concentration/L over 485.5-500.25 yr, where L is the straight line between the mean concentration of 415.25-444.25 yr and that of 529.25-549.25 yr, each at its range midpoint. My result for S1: 0.14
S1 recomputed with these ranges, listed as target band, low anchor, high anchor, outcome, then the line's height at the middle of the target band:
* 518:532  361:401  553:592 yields 0.07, 31.8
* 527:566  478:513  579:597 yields -0.06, 30.3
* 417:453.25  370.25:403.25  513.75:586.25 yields 0.09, 33.4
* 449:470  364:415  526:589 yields 0.06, 33.1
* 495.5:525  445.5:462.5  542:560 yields 0.02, 31.5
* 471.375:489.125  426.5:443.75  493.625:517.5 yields 0.05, 31.1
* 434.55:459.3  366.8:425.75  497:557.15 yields 0.10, 33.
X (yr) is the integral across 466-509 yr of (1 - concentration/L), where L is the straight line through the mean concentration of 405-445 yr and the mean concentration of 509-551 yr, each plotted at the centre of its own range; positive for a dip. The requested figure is 2.0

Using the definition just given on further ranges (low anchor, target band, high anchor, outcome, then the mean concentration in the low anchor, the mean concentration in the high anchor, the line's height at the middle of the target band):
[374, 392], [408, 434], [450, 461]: 0.1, 34.7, 30.3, 32.4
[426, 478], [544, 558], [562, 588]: -0.6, 30.9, 30.6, 30.6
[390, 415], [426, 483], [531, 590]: 3.7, 33.8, 31.6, 33.1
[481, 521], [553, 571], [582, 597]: -0.5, 29.8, 30.8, 30.5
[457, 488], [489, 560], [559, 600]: -1.2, 30.9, 30.5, 30.7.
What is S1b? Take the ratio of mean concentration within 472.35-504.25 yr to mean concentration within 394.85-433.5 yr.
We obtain 0.89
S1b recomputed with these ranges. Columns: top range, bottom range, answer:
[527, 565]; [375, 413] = 0.94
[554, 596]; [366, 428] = 0.91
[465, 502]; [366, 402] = 0.88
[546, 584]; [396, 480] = 0.97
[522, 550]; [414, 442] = 1.02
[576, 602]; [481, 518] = 1.02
